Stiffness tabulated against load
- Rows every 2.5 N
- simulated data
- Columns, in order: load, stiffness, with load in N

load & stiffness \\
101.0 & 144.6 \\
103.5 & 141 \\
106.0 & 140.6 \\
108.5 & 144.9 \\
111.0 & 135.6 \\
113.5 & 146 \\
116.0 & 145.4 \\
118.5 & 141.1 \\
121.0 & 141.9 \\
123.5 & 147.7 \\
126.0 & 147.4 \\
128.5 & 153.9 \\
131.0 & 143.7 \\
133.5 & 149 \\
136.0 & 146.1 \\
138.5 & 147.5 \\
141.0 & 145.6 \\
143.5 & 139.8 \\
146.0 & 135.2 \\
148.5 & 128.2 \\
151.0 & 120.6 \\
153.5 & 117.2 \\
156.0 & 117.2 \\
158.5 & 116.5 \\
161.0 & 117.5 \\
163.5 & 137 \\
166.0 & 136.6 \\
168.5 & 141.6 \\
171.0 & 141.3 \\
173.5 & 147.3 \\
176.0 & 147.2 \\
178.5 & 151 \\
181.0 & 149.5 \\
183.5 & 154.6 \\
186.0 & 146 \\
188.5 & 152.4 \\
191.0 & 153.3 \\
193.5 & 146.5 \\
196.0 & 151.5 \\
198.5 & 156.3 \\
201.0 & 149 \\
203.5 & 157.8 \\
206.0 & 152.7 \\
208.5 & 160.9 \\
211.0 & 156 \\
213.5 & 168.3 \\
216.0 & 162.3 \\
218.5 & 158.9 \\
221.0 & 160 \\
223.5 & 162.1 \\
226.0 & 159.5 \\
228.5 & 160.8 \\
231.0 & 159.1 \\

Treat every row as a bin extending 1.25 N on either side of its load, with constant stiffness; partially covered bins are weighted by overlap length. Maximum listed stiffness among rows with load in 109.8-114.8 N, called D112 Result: 146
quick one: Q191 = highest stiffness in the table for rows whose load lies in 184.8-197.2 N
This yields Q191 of 153.3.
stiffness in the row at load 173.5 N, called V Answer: 147.3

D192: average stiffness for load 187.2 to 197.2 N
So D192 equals 151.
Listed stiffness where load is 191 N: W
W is 153.3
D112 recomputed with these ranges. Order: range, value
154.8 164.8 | 137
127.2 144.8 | 153.9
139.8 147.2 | 145.6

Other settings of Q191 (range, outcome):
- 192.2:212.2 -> 160.9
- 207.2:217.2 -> 168.3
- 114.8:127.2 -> 147.7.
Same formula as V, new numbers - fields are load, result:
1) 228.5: 160.8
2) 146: 135.2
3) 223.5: 162.1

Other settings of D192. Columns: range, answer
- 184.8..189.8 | 149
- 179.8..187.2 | 150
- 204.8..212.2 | 157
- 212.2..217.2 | 165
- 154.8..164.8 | 122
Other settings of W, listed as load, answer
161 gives 117.5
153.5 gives 117.2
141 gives 145.6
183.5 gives 154.6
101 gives 144.6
